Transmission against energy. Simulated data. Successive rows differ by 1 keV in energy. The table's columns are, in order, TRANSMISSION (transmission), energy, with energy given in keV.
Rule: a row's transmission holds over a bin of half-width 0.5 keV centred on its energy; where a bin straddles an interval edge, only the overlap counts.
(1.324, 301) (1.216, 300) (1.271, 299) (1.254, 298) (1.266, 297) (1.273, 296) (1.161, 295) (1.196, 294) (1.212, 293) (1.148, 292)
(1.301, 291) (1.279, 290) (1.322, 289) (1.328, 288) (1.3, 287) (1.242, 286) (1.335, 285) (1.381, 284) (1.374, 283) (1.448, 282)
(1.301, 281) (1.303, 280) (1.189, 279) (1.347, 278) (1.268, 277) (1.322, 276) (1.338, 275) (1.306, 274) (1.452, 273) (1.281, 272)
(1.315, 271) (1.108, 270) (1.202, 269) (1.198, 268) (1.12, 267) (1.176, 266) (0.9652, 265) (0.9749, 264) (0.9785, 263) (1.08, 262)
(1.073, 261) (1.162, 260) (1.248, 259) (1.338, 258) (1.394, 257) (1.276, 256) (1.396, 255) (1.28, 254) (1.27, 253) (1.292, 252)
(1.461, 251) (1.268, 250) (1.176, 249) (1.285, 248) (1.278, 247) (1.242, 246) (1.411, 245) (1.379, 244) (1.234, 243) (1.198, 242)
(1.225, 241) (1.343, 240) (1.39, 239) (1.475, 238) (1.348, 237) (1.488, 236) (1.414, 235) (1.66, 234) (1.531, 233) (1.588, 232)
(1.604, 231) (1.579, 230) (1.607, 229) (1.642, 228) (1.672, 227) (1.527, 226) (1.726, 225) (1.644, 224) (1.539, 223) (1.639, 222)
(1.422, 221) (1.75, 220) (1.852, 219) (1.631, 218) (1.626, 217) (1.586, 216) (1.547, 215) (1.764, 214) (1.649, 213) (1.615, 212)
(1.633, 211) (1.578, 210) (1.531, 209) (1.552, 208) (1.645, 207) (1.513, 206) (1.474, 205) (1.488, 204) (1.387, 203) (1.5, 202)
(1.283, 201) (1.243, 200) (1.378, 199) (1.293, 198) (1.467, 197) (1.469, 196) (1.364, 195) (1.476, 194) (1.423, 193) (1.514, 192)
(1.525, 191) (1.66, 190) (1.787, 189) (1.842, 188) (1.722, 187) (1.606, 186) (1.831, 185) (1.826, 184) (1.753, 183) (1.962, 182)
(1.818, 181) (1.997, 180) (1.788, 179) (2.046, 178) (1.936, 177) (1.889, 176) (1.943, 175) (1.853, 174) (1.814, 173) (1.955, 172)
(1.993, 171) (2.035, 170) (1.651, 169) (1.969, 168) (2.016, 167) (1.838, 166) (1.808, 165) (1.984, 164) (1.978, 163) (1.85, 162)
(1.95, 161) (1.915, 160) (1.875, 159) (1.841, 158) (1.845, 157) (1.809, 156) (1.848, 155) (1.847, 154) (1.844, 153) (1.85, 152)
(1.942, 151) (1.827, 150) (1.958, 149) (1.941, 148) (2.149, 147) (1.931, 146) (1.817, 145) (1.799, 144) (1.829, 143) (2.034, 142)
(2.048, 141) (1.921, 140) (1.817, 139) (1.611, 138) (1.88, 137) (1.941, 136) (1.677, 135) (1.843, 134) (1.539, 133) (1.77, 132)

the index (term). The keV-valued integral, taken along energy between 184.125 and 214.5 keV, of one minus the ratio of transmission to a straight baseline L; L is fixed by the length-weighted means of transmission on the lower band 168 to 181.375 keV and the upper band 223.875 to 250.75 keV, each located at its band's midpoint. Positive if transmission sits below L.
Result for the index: 3.1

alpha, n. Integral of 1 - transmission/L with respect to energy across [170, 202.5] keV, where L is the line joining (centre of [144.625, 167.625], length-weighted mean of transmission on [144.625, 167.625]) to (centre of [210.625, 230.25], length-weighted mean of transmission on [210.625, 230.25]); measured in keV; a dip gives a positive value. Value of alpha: 1.6 keV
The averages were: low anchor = 1.9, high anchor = 1.63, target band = 1.69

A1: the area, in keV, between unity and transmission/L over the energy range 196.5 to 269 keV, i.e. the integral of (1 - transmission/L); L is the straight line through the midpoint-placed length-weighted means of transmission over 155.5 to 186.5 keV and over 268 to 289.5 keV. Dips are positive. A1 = 6.4 keV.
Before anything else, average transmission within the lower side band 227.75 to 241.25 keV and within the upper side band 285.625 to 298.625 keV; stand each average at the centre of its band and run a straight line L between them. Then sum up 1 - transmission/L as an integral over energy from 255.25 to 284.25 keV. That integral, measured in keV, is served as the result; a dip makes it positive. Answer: 2.3 keV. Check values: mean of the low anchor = 1.49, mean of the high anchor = 1.25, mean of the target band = 1.24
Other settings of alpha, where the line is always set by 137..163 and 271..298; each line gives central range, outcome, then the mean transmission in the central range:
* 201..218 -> 0.6 keV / 1.56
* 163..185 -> -1.5 keV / 1.9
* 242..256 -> 1.4 keV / 1.3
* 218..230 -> -0.6 keV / 1.64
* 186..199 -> 1.2 keV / 1.54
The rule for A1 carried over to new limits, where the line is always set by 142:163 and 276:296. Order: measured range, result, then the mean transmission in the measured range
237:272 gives 4.56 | 1.24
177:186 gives -0.55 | 1.87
